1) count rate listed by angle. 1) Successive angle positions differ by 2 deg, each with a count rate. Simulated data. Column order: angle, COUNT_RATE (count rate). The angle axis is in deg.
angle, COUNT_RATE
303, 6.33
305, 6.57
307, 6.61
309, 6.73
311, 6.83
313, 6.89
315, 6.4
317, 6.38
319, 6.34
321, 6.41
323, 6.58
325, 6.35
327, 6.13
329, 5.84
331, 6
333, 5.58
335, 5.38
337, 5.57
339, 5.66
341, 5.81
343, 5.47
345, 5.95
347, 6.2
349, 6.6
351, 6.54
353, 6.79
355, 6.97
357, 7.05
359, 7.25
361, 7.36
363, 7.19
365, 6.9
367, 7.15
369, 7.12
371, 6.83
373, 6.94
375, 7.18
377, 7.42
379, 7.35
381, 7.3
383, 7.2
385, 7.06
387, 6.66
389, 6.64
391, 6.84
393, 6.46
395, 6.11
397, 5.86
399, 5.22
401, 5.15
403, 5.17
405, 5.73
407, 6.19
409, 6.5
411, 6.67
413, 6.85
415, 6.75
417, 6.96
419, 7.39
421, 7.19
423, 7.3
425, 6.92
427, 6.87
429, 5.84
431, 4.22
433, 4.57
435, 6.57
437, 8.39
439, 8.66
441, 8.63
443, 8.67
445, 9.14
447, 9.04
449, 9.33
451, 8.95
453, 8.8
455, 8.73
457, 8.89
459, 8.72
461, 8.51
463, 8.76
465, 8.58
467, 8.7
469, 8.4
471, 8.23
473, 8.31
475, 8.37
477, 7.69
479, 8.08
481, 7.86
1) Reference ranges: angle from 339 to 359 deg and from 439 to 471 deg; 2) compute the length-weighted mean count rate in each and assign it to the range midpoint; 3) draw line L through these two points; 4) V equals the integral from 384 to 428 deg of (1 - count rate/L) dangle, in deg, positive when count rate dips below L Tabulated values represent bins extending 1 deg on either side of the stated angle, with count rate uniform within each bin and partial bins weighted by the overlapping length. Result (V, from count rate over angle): 6.82 deg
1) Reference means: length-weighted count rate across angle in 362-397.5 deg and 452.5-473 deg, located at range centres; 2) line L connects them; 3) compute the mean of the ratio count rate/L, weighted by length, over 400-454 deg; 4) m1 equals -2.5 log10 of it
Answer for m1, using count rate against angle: 0.11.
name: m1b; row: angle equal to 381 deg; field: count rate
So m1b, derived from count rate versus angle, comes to 7.3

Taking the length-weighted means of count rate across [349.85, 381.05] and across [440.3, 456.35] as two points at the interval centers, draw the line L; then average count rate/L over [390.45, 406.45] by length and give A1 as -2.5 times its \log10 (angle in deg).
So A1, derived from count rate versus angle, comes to 0.32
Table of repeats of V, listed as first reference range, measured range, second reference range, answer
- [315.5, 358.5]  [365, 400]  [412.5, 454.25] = 0.02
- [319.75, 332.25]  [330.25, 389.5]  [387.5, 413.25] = -4.67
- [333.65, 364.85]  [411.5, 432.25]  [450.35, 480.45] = 2.95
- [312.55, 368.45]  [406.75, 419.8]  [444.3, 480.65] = 1.57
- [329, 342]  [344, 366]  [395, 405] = -4.65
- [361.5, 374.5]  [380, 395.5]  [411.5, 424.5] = 0.53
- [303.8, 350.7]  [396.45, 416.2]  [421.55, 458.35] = 3.44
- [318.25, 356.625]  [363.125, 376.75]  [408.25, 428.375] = -1.28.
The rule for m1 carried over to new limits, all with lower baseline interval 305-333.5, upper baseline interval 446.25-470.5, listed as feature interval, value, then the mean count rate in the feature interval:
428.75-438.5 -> 0.35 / 6.06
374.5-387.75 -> 0.04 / 7.18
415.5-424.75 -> 0.14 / 7.16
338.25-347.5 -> 0.17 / 5.8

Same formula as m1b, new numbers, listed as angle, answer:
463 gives 8.76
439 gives 8.66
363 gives 7.19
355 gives 6.97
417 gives 6.96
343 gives 5.47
